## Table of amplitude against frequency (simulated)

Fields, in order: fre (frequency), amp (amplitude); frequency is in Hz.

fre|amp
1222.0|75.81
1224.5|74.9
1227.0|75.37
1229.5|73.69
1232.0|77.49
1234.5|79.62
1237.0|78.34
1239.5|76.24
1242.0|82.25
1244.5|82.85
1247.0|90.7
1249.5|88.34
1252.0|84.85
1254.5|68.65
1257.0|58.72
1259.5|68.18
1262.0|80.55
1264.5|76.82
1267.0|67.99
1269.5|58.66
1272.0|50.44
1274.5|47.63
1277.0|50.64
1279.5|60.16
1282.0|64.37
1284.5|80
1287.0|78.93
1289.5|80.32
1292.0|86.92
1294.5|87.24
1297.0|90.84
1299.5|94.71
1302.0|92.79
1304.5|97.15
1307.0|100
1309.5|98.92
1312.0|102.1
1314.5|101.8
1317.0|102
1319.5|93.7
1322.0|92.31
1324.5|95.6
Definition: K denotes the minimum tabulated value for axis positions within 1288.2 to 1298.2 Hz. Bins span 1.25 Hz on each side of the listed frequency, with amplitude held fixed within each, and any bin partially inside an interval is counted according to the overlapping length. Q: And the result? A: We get 80.32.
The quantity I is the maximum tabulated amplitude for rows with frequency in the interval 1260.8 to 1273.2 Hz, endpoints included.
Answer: 80.55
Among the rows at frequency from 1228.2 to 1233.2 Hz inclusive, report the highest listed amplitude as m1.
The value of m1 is 77.49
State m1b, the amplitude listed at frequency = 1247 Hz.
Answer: 90.7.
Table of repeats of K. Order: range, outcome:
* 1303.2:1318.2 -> 97.15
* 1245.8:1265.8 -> 58.72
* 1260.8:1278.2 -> 47.63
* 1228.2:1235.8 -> 73.69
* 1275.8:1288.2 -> 50.64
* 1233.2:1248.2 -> 76.24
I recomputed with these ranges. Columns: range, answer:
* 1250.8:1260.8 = 84.85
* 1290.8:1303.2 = 94.71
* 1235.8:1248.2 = 90.7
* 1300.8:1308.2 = 100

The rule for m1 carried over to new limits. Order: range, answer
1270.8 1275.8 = 50.44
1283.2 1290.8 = 80.32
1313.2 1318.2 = 102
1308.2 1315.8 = 102.1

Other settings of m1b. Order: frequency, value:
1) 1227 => 75.37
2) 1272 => 50.44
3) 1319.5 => 93.7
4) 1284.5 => 80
